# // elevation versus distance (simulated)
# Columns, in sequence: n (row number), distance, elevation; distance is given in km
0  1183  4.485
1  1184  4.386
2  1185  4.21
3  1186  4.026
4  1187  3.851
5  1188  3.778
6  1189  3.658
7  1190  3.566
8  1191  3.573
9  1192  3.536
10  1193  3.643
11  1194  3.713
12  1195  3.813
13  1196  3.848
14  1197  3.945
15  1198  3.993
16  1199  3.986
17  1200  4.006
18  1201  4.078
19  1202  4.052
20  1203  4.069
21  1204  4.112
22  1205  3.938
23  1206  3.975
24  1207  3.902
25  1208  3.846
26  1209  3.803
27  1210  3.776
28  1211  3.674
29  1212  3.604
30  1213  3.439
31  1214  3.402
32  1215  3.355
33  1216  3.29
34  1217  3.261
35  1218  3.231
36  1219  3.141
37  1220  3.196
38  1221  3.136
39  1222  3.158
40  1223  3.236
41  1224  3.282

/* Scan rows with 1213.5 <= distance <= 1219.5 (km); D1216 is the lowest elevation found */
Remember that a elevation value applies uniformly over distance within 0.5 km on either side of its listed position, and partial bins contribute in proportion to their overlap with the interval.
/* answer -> 3.141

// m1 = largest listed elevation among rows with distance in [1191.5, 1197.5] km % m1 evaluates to 3.945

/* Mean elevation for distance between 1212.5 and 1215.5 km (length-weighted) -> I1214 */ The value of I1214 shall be 3.4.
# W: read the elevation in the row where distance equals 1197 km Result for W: 3.945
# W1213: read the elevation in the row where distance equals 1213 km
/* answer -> 3.439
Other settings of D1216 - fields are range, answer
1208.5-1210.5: 3.776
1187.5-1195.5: 3.536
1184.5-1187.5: 3.851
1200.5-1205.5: 3.938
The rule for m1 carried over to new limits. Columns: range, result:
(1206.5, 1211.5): 3.902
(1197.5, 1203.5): 4.078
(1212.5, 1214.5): 3.439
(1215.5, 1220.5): 3.29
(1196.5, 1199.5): 3.993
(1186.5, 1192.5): 3.851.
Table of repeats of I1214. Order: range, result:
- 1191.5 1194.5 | 3.63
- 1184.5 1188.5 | 3.97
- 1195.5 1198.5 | 3.93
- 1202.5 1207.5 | 4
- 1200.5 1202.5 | 4.06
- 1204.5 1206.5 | 3.96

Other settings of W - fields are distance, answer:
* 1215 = 3.355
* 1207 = 3.902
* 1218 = 3.231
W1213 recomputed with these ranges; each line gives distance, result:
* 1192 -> 3.536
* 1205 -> 3.938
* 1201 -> 4.078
